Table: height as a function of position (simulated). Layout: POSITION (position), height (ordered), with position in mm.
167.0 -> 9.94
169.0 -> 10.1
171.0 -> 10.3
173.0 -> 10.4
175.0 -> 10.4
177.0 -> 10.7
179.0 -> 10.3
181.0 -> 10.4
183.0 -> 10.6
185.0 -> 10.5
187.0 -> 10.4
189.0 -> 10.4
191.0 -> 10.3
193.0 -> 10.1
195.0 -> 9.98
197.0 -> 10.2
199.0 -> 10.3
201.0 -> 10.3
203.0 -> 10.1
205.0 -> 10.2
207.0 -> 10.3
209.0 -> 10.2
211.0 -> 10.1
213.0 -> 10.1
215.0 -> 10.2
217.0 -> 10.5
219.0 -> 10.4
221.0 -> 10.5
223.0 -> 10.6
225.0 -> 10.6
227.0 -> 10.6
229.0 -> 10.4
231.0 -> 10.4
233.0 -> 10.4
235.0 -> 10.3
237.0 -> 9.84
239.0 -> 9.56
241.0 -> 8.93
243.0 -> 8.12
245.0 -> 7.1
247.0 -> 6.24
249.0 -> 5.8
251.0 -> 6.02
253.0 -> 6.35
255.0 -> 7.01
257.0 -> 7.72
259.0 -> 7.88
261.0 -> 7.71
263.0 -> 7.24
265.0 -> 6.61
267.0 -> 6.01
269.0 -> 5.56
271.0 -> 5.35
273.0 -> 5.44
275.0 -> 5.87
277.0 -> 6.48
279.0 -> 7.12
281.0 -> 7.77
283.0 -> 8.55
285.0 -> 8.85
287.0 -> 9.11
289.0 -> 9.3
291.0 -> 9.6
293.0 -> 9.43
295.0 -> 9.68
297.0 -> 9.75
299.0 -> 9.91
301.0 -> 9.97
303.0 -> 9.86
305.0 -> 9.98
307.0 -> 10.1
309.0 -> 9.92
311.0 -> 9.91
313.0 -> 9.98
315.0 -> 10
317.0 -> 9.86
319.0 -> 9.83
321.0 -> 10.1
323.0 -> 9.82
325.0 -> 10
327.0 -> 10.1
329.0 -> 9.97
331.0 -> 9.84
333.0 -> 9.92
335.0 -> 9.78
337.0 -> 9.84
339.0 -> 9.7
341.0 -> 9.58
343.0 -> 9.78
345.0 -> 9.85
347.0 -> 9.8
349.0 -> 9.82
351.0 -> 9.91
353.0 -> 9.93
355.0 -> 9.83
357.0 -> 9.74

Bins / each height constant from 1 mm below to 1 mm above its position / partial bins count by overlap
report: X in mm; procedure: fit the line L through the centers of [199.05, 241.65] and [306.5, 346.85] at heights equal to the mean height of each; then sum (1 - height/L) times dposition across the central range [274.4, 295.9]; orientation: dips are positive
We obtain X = 3.5 mm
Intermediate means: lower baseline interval 10.2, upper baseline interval 9.89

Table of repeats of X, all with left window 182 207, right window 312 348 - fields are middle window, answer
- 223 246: 1.1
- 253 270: 5.3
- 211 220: -0.1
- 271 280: 3.5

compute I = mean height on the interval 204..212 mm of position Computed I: 10.2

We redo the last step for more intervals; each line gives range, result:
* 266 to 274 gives 5.59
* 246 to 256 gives 6.28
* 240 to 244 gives 8.52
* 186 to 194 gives 10.3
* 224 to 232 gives 10.5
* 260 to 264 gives 7.47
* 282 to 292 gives 9.08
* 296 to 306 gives 9.89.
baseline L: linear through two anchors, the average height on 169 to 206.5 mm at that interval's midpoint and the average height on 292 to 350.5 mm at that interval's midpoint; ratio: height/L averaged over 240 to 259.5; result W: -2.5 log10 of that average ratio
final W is 0.38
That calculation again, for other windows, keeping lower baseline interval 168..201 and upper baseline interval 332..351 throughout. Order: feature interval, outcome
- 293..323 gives 0.00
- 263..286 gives 0.43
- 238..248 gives 0.26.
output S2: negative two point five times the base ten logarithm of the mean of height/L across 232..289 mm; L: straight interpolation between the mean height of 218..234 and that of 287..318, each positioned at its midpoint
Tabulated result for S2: 0.333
